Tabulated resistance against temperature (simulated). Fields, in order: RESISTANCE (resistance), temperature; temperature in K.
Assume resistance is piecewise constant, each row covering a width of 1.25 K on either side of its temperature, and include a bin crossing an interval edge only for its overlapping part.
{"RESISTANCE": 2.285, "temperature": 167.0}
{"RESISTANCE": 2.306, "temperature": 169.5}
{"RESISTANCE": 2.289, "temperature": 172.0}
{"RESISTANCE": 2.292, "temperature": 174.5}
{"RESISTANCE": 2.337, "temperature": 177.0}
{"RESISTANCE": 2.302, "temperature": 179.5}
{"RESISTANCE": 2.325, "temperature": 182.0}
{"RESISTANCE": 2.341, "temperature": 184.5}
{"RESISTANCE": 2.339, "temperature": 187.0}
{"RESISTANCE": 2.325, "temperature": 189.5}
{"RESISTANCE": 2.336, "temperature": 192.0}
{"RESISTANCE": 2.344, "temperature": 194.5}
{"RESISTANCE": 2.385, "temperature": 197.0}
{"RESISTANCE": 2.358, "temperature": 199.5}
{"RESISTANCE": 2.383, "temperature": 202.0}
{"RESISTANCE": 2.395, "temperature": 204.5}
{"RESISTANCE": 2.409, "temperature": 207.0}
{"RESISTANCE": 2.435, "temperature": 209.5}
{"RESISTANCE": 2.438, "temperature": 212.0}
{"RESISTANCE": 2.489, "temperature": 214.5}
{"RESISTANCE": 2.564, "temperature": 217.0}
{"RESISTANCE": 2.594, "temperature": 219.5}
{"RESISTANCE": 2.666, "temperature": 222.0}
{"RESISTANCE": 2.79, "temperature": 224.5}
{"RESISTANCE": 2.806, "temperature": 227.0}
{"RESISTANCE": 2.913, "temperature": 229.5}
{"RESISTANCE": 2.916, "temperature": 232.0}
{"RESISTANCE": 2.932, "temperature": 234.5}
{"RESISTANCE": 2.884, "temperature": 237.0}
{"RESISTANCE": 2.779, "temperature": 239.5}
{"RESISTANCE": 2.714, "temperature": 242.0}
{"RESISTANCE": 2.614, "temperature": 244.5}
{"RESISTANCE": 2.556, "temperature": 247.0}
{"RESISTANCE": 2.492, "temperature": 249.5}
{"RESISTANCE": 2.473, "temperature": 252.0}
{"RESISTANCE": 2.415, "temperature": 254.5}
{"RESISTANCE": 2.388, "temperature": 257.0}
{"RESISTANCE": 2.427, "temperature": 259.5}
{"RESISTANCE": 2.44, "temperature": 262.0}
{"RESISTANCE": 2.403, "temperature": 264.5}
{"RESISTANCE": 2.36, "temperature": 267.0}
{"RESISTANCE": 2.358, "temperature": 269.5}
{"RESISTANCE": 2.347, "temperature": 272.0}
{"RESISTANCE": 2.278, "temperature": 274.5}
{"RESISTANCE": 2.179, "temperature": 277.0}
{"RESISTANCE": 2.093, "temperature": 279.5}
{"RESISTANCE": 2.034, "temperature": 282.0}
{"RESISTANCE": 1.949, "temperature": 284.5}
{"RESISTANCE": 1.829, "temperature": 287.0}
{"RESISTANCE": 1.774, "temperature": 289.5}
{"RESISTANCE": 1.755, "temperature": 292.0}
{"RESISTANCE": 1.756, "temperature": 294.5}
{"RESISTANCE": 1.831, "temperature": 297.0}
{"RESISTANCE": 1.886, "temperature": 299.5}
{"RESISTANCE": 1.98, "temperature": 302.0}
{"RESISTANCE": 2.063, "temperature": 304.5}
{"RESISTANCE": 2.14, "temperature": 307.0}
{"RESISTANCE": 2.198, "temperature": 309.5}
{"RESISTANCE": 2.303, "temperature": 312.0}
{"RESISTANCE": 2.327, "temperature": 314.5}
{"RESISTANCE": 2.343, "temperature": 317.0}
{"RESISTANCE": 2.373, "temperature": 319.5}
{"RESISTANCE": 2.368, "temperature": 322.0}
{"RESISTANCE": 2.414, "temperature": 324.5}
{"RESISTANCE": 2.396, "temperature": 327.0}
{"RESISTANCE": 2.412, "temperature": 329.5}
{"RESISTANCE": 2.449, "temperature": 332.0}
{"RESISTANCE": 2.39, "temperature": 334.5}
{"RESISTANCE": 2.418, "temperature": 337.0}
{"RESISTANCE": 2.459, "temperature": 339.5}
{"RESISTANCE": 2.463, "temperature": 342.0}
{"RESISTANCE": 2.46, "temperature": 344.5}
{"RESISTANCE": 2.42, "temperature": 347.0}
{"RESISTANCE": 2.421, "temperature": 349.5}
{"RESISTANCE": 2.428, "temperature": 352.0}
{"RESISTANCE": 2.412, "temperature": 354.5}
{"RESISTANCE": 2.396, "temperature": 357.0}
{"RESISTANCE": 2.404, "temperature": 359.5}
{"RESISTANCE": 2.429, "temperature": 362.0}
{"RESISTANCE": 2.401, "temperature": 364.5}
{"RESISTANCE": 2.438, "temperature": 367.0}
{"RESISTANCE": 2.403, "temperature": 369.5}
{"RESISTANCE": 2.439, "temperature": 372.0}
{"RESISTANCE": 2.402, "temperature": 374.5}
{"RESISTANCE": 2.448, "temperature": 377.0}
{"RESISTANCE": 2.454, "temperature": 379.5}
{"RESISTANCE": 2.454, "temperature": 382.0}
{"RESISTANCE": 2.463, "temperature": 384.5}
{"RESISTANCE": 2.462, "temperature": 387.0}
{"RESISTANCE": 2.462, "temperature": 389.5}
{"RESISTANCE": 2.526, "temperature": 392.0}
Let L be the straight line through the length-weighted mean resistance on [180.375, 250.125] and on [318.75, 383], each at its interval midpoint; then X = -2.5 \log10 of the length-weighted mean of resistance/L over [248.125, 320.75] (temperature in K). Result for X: 0.14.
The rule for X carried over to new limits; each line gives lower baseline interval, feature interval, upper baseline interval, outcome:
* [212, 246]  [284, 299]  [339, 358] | 0.38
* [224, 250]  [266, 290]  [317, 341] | 0.22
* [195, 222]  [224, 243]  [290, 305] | -0.24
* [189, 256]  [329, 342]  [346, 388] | 0.01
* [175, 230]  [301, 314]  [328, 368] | 0.13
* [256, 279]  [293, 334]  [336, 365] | 0.09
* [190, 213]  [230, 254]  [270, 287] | -0.20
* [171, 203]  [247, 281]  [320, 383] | 0.01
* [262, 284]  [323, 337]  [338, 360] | -0.01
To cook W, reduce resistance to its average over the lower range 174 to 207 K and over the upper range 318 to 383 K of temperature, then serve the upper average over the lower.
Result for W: 1.03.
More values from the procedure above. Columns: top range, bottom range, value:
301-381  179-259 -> 0.94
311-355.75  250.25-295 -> 1.10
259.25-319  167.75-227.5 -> 0.88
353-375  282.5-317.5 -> 1.21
